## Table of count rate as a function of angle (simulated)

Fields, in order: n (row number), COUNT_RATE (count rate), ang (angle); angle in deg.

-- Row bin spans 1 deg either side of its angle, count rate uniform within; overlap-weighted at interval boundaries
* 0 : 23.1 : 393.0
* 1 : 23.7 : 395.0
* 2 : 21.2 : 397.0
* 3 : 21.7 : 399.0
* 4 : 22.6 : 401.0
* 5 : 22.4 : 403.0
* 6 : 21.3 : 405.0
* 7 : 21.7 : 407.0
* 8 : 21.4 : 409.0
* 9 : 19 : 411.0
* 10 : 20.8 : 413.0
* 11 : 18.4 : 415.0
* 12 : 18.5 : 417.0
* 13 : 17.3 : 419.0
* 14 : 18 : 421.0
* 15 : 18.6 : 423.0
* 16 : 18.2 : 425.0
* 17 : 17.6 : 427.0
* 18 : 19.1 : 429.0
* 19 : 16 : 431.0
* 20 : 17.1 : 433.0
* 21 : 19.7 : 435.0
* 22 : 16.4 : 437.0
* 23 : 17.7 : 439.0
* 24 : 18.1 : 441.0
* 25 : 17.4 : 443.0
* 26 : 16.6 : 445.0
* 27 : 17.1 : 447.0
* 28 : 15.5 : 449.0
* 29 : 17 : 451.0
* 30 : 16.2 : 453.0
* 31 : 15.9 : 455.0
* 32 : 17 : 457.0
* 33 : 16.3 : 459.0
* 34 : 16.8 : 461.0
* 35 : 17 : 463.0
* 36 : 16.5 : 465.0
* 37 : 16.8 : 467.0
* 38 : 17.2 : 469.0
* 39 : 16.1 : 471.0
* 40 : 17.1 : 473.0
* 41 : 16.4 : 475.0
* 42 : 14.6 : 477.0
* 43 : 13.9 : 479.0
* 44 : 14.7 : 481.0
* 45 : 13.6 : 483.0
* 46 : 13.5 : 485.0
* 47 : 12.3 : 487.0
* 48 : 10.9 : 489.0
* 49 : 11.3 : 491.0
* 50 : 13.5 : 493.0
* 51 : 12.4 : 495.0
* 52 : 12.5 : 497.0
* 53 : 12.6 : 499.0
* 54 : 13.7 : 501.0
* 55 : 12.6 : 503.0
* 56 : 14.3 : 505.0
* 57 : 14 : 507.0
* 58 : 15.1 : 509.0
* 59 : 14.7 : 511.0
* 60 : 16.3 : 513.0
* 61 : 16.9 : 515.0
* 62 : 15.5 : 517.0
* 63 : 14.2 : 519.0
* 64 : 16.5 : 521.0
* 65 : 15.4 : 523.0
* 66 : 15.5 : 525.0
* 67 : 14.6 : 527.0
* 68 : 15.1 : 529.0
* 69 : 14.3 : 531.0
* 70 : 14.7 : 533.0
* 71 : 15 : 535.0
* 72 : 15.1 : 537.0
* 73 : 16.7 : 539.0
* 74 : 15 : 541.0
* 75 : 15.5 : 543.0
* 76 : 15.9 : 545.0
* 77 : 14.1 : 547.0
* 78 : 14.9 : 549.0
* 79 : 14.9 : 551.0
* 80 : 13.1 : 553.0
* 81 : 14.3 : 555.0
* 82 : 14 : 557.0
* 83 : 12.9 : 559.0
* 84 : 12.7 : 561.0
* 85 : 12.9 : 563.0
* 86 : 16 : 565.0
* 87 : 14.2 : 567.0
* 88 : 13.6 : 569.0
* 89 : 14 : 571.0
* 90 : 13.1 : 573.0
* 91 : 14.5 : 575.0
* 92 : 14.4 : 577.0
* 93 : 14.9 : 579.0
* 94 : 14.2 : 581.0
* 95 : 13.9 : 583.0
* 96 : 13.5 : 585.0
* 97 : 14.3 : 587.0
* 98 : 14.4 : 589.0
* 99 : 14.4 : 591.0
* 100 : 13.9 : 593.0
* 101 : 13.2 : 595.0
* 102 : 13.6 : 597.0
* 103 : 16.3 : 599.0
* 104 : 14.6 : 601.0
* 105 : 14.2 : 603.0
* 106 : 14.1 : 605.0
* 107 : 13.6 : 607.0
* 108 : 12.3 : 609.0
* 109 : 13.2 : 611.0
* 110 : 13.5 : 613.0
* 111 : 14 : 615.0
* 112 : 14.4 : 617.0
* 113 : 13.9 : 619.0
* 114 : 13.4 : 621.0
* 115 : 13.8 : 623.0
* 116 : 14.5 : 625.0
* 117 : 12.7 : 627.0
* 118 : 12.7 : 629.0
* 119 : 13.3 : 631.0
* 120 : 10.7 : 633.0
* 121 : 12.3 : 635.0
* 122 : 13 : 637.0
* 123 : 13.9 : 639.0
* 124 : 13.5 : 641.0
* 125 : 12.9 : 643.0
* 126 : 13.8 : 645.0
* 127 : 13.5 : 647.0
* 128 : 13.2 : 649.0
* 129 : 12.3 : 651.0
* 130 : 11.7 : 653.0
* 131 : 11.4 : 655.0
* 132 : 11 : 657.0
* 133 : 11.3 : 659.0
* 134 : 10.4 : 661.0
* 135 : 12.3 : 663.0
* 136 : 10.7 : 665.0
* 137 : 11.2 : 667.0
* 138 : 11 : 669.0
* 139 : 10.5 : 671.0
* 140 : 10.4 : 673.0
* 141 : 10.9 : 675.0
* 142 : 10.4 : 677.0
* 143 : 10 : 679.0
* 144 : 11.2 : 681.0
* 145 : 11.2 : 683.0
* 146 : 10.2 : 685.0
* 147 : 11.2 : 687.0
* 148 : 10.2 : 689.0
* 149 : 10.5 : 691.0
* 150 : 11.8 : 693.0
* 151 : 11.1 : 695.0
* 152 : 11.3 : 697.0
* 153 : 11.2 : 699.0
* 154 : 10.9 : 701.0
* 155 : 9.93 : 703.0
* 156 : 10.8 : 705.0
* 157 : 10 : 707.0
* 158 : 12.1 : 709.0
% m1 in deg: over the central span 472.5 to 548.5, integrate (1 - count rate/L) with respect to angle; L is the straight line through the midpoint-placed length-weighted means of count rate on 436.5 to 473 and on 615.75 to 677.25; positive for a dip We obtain 4.8 deg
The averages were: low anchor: 16.8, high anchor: 12.3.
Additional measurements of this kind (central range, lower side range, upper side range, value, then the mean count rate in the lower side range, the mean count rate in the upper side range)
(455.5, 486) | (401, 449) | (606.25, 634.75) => 2.7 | 18.6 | 13.3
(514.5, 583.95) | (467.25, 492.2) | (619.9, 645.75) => -4.1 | 14.4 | 13.1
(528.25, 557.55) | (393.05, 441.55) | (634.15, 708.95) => 1.3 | 19.5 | 11.4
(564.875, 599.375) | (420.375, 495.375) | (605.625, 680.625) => -1.5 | 16.1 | 12.4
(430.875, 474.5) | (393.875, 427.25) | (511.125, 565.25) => 3.6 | 20.2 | 14.9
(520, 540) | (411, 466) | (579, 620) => 0.3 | 17.5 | 14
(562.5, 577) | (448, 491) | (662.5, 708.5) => -0.9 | 15.4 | 10.8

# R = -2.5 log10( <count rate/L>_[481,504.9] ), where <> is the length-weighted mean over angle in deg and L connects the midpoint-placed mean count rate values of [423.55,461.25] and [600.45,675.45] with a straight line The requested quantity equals 0.244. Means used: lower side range 17.2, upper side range 12.6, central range 12.8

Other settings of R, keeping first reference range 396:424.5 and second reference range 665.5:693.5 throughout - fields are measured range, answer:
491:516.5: 0.205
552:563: 0.127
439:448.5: 0.105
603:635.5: -0.038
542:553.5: 0.040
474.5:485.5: 0.226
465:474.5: 0.084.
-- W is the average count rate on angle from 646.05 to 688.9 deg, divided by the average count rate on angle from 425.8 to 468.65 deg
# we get 0.66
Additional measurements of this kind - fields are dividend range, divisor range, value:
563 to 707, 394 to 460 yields 0.68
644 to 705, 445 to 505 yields 0.75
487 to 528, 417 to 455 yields 0.81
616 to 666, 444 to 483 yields 0.78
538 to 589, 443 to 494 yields 0.93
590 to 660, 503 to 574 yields 0.90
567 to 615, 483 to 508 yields 1.09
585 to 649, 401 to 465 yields 0.75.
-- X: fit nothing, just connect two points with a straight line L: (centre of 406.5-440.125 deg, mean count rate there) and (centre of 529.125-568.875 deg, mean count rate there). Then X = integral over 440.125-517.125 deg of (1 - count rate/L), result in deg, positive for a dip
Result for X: 7.6 deg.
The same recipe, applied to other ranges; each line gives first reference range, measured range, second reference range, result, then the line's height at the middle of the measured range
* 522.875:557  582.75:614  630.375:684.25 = -1.4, 13.3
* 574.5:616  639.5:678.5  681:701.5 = 1.0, 12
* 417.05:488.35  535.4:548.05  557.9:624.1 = -0.4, 14.9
